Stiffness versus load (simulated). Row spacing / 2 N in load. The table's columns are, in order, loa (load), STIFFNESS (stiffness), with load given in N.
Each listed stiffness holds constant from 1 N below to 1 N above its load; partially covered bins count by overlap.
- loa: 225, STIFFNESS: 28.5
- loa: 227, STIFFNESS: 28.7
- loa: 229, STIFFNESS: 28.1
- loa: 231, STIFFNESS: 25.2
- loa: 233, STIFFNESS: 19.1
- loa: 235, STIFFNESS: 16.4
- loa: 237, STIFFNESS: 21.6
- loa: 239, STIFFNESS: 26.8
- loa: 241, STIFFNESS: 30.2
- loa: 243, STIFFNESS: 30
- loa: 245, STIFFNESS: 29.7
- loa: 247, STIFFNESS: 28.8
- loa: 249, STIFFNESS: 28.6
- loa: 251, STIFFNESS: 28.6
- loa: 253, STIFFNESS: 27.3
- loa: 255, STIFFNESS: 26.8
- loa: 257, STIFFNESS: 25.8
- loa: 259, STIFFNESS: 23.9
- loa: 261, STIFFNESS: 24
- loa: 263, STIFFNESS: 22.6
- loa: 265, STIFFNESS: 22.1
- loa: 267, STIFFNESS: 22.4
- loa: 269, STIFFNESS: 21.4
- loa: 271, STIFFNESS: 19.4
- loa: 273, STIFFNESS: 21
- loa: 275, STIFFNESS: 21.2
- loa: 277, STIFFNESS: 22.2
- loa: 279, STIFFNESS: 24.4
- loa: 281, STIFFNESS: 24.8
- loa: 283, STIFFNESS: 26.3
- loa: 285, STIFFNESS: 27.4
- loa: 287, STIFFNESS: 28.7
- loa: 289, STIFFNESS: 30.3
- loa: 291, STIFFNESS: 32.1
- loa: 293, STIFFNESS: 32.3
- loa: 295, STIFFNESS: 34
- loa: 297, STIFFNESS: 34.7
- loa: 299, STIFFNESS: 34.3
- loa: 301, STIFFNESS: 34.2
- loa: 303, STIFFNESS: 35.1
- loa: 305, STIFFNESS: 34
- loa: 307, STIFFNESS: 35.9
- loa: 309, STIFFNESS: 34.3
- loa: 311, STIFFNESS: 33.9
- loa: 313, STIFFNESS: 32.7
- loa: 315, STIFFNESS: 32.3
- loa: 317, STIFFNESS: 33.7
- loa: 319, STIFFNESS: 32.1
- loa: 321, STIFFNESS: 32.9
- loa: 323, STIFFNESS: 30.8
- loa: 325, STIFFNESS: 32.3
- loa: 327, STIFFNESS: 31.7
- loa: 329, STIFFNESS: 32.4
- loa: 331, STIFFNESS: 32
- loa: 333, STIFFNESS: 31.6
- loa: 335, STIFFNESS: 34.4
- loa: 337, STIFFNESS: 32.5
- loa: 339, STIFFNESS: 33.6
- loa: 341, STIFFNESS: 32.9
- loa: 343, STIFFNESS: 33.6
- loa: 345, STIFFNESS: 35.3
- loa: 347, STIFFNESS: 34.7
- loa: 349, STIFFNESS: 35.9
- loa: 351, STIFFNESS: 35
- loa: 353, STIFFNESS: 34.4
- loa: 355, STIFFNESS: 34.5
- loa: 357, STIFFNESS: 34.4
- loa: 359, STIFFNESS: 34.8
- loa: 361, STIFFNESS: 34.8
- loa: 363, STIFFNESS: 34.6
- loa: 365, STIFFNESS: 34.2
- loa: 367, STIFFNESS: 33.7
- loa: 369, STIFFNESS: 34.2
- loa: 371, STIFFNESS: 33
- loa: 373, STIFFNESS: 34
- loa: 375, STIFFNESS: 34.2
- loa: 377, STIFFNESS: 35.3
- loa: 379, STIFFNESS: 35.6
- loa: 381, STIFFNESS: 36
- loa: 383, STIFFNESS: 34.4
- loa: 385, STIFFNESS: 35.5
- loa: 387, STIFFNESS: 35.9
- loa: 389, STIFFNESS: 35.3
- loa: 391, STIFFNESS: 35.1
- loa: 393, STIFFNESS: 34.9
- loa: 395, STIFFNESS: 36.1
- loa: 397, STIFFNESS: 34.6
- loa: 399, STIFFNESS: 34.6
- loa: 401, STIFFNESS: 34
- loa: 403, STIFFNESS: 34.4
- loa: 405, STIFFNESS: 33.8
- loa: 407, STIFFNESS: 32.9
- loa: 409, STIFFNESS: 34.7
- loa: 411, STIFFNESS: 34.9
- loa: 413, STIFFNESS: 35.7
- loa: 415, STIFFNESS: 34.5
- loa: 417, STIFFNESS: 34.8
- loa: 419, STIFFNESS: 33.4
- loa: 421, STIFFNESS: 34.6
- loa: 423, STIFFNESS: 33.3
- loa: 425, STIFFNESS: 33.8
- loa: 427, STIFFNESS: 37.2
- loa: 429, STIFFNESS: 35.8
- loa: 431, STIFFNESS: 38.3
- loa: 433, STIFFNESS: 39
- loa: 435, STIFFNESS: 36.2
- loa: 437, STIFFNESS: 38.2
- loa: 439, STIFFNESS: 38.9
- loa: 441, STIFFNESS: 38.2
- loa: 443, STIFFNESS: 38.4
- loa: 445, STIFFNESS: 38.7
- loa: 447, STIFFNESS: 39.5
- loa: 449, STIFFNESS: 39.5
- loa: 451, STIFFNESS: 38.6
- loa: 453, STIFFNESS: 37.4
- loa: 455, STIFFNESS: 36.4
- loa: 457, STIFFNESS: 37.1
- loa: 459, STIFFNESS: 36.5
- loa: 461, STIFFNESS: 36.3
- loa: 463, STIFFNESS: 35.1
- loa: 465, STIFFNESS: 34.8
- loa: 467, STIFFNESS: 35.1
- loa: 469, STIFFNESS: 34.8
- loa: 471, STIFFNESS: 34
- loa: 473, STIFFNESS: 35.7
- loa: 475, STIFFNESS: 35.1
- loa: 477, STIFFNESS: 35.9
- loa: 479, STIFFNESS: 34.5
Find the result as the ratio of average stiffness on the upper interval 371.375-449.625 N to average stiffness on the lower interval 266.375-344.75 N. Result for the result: 1.17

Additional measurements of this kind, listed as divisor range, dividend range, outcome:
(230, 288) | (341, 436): 1.41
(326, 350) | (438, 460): 1.14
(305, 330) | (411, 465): 1.11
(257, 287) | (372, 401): 1.50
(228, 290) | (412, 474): 1.46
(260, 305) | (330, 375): 1.25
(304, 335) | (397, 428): 1.05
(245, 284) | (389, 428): 1.42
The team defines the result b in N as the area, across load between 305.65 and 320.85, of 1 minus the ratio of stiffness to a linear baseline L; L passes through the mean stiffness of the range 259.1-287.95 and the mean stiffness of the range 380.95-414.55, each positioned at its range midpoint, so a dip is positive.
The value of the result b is -3.6 N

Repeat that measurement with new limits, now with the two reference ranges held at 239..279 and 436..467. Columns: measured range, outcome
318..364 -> -4.8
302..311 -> -2.1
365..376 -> -0.5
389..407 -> -0.3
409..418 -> 0.0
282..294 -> -1.1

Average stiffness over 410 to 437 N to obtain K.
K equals 35.6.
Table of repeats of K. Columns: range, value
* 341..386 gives 34.6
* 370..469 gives 35.8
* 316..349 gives 33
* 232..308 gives 27.1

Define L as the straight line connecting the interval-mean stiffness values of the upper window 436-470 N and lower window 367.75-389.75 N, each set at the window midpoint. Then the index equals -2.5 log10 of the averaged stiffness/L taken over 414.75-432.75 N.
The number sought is 0.03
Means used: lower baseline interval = 34.8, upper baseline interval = 37.3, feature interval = 35.3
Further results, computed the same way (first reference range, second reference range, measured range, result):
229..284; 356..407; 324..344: -0.065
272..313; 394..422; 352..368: -0.057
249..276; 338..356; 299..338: -0.081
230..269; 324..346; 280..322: -0.081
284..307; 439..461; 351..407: 0.027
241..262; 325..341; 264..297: 0.137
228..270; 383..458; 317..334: -0.072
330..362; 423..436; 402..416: 0.045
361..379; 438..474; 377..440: 0.003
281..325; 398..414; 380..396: -0.043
